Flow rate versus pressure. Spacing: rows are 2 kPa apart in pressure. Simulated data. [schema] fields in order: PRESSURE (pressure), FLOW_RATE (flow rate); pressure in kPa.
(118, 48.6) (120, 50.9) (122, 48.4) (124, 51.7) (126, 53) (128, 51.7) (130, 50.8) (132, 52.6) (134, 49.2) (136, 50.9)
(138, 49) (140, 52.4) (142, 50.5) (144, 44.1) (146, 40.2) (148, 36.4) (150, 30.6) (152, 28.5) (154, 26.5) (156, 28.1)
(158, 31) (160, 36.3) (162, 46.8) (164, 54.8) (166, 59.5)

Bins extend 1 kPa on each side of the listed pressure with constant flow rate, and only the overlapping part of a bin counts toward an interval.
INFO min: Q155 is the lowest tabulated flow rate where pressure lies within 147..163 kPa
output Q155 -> 26.5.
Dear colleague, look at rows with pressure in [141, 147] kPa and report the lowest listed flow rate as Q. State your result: 40.2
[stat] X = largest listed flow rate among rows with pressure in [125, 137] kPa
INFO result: 53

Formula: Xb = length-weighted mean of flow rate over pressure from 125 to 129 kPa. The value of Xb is 52.4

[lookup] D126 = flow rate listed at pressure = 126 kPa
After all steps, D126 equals 53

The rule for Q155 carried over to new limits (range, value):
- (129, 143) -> 49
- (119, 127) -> 48.4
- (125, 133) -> 50.8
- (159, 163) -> 36.3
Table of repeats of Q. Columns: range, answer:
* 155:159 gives 28.1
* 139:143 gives 50.5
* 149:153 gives 28.5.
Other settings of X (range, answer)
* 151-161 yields 36.3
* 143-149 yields 44.1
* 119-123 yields 50.9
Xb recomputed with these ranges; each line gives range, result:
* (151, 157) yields 27.7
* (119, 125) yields 50.3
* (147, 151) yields 33.5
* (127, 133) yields 51.7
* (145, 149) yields 38.3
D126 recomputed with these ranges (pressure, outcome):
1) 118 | 48.6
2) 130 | 50.8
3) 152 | 28.5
